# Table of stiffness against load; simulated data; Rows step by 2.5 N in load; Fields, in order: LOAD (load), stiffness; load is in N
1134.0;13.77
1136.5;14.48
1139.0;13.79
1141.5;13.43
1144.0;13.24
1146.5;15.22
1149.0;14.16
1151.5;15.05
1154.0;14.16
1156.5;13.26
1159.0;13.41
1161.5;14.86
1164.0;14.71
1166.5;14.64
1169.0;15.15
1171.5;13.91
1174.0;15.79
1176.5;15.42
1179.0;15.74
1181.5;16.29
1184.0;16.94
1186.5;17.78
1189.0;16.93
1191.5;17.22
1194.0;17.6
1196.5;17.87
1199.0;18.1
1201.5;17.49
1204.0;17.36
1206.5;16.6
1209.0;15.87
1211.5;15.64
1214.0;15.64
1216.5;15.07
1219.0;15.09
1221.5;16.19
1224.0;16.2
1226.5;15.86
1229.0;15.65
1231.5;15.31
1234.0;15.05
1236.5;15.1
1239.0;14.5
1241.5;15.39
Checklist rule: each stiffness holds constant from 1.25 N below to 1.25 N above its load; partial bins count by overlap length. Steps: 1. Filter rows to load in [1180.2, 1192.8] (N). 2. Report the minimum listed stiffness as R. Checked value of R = 16.29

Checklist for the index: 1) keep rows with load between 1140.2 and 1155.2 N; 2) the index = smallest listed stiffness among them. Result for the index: 13.24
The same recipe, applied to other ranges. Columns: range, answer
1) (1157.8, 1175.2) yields 13.41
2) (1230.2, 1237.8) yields 15.05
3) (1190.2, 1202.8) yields 17.22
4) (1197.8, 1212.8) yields 15.64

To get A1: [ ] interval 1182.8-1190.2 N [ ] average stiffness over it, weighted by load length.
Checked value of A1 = 17.2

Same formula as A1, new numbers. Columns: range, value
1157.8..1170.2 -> 14.6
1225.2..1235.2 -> 15.5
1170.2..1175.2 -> 14.8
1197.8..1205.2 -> 17.6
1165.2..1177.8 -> 15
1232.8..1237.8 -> 15.1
